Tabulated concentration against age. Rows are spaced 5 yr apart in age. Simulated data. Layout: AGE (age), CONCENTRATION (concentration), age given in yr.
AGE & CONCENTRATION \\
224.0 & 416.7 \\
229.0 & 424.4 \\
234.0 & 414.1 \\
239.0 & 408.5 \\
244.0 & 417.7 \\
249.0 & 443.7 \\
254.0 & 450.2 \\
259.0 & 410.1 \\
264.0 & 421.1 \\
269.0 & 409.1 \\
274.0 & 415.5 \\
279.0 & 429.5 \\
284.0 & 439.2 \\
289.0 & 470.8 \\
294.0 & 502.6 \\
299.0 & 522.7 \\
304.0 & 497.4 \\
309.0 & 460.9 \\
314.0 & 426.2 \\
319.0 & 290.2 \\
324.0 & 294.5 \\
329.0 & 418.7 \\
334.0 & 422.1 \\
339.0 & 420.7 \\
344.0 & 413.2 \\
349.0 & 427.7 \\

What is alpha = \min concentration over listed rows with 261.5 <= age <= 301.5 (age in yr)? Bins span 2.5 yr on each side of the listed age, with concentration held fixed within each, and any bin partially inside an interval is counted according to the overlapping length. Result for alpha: 409.1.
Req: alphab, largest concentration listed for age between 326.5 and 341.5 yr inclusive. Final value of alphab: 422.1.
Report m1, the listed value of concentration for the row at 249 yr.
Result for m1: 443.7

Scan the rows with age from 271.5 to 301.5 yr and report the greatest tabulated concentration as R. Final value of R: 522.7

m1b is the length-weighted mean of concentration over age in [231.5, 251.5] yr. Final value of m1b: 421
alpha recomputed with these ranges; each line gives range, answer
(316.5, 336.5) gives 290.2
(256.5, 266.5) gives 410.1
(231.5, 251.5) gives 408.5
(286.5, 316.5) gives 426.2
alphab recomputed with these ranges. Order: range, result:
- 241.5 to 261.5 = 450.2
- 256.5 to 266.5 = 421.1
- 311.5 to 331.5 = 426.2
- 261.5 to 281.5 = 429.5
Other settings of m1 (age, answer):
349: 427.7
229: 424.4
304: 497.4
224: 416.7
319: 290.2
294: 502.6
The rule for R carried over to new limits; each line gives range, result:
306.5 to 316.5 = 460.9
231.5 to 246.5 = 417.7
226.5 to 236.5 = 424.4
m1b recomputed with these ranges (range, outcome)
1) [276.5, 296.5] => 461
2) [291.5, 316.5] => 482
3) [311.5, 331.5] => 357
